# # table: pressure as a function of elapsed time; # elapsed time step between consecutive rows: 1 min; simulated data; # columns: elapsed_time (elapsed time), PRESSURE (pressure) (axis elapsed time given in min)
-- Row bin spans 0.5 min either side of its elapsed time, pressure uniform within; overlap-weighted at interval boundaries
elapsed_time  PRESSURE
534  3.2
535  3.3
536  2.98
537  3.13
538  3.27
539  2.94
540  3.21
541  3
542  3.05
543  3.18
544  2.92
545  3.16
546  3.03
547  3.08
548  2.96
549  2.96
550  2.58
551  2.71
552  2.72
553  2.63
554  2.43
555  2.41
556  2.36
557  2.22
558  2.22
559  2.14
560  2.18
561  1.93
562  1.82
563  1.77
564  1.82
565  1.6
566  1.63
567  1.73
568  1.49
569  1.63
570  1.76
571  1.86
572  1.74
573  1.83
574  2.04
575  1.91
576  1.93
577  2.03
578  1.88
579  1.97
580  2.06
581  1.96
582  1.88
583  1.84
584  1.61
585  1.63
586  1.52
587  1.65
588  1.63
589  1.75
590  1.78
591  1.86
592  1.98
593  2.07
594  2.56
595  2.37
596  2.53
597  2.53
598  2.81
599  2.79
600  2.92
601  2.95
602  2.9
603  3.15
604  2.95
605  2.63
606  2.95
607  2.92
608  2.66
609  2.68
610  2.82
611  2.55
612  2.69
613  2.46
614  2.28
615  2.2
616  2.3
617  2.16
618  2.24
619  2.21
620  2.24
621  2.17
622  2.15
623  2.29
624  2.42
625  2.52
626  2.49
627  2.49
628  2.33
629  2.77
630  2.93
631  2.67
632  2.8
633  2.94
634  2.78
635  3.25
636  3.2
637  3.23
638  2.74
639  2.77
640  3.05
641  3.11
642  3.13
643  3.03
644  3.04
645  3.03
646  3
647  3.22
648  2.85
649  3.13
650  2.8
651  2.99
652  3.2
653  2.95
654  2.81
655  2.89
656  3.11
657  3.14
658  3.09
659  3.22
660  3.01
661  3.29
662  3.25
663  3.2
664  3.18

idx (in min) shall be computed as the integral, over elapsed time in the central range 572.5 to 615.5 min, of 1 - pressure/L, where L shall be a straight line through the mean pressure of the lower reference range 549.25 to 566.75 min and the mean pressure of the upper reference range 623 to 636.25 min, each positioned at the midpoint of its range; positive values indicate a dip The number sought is 3.2 min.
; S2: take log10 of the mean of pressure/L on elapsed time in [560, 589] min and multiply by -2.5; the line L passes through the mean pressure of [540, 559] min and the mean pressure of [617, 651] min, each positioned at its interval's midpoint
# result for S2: 0.46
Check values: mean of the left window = 2.75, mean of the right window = 2.75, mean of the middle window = 1.8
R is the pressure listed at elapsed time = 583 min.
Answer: 1.84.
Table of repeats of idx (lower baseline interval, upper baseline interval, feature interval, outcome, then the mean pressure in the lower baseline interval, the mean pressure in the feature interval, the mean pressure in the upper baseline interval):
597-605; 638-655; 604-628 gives 3.72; 2.88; 2.47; 3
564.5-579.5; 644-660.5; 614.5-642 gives 0.54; 1.8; 2.62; 3.03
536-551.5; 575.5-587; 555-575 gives 3.83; 3.01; 1.9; 1.84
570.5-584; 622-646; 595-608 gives -2.92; 1.91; 2.81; 2.82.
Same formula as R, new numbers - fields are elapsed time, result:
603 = 3.15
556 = 2.36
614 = 2.28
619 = 2.21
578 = 1.88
